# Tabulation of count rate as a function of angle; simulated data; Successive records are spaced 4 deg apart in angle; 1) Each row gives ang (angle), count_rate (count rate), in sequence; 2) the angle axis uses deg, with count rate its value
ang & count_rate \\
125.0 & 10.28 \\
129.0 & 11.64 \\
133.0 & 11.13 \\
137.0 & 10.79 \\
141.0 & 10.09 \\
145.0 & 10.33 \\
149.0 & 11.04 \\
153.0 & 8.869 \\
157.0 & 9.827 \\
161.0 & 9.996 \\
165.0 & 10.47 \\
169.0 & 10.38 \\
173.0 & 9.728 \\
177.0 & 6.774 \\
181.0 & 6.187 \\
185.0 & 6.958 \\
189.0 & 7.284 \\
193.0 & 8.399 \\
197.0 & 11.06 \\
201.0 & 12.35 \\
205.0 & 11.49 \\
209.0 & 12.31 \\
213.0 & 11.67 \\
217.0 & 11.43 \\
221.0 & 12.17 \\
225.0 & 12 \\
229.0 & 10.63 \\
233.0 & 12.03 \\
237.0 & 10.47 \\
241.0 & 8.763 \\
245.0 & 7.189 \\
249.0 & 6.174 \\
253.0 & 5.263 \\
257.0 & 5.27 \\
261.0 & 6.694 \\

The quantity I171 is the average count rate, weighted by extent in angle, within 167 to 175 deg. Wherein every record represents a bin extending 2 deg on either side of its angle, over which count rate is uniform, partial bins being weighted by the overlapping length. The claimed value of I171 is 10.1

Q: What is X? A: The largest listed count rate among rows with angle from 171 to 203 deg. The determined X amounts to 12.35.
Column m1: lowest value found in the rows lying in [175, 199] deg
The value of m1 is 6.187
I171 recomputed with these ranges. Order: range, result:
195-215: 11.8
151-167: 9.79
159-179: 9.47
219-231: 11.6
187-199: 8.91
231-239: 11.2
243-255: 6.21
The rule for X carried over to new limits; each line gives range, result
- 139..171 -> 11.04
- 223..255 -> 12.03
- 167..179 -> 10.38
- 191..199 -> 11.06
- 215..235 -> 12.17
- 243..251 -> 7.189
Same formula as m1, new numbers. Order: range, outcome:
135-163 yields 8.869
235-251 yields 6.174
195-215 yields 11.06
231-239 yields 10.47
